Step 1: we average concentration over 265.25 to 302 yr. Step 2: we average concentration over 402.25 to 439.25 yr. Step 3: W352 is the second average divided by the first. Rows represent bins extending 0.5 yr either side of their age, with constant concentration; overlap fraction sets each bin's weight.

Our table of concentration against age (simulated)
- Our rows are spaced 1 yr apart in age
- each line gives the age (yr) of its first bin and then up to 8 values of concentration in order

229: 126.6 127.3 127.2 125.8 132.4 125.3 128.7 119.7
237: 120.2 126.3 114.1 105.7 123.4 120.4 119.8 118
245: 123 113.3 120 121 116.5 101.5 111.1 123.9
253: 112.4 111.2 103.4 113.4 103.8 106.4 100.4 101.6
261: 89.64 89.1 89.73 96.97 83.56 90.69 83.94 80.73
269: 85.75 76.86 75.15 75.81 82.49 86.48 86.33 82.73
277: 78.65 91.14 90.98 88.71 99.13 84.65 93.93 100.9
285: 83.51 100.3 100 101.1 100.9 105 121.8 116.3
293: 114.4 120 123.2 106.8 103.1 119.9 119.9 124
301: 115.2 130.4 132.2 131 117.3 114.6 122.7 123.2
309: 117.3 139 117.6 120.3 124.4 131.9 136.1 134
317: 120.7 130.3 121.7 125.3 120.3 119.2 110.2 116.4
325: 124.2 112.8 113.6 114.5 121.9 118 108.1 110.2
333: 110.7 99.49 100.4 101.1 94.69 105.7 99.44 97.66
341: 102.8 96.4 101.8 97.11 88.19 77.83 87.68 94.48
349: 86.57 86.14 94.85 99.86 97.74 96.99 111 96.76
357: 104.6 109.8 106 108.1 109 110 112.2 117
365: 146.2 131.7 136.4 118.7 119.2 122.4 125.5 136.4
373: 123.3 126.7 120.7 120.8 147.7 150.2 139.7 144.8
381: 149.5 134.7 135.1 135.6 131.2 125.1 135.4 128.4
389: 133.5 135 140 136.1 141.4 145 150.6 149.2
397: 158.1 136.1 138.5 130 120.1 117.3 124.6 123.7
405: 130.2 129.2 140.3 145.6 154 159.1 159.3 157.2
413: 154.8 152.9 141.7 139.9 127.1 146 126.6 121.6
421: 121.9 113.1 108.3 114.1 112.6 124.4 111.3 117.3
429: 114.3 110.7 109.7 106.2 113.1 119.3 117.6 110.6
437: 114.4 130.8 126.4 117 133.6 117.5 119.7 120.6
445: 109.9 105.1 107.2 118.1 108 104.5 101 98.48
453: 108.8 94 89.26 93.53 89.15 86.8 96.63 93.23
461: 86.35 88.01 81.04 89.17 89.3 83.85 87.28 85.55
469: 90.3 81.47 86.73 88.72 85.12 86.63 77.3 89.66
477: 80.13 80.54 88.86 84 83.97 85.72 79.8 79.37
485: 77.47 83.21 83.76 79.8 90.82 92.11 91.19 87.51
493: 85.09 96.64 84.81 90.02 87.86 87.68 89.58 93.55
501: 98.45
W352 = 1.31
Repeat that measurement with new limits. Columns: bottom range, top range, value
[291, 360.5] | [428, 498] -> 0.86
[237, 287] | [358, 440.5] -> 1.30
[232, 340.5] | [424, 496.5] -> 0.90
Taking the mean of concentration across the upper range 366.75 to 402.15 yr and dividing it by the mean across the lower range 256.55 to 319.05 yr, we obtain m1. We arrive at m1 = 1.28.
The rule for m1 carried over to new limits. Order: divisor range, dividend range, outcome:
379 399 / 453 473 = 0.64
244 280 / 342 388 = 1.20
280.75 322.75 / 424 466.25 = 0.92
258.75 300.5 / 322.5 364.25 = 1.07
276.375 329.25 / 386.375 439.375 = 1.15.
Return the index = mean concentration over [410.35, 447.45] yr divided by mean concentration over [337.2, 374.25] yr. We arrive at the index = 1.1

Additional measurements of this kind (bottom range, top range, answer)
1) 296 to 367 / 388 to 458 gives 1.11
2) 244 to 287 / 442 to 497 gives 0.94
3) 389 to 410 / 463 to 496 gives 0.62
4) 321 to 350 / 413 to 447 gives 1.16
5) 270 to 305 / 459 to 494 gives 0.84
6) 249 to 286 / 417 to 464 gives 1.17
